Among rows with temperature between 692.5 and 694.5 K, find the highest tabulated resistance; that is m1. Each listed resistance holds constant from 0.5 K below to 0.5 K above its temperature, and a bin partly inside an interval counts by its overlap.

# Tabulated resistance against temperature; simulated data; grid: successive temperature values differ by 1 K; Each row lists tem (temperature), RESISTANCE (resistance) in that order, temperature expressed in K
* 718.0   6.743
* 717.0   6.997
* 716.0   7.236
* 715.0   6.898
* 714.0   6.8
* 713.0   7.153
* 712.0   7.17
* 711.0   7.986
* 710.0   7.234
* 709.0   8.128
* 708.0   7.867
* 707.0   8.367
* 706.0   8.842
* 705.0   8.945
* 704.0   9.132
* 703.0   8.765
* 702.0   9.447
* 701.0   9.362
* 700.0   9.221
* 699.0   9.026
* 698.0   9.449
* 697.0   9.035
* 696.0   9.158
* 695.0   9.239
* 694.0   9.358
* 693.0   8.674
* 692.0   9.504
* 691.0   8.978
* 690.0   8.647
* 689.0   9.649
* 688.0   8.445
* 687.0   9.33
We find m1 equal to 9.358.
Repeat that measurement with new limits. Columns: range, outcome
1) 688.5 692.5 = 9.649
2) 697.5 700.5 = 9.449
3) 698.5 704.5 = 9.447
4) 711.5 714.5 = 7.17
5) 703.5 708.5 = 9.132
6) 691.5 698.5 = 9.504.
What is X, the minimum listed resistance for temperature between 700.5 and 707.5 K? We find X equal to 8.367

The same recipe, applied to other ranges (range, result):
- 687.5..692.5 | 8.445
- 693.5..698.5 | 9.035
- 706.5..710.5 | 7.234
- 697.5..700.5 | 9.026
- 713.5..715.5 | 6.8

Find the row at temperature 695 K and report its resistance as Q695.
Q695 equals 9.239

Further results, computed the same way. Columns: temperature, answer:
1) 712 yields 7.17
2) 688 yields 8.445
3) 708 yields 7.867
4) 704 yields 9.132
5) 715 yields 6.898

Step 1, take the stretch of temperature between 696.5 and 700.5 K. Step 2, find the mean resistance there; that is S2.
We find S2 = 9.18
